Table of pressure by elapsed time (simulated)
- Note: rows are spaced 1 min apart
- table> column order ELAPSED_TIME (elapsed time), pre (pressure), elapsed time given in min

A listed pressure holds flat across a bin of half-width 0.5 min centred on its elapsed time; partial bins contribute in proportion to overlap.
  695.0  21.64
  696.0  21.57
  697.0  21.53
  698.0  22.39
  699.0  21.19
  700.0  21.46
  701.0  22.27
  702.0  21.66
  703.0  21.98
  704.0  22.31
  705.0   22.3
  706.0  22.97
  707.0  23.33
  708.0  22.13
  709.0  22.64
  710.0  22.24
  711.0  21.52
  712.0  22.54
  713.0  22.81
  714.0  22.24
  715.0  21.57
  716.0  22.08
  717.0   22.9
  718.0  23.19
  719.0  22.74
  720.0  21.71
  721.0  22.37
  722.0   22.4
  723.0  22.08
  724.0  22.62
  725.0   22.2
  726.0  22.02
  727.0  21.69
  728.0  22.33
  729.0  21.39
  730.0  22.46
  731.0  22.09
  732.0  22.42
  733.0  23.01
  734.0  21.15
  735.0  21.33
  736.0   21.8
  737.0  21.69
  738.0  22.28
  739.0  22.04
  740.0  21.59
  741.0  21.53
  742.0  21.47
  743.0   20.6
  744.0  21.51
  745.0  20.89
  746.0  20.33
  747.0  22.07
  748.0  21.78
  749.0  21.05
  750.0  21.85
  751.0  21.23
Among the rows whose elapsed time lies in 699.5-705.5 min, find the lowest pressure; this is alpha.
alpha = 21.46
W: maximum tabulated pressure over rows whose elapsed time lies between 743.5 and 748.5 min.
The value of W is 22.07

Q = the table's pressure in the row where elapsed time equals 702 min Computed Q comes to 21.66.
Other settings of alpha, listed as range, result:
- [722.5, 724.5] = 22.08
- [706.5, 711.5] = 21.52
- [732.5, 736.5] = 21.15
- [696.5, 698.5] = 21.53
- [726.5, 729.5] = 21.39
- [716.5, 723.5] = 21.71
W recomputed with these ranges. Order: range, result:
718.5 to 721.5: 22.74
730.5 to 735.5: 23.01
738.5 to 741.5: 22.04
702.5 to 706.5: 22.97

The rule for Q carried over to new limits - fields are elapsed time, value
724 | 22.62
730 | 22.46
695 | 21.64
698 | 22.39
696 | 21.57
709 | 22.64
